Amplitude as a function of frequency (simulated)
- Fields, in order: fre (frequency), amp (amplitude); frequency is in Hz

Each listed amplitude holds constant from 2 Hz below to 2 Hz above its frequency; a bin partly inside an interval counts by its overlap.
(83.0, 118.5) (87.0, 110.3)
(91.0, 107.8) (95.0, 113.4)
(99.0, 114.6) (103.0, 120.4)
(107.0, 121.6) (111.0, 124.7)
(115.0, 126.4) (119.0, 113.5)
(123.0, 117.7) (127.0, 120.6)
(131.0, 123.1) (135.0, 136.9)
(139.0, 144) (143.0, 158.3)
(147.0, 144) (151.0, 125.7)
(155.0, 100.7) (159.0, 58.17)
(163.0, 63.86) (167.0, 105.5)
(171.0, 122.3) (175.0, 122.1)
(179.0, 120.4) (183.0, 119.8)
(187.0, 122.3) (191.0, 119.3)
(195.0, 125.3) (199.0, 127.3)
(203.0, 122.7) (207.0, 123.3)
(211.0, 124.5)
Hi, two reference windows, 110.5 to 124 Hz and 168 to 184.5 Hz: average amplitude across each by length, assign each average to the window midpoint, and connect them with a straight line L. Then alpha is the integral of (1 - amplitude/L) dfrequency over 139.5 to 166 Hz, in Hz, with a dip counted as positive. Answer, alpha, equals 2.19 Hz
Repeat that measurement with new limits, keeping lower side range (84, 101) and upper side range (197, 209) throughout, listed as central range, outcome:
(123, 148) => -4.1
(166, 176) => 0.3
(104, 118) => -1.1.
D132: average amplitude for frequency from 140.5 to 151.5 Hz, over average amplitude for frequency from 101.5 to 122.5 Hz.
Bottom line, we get 1.20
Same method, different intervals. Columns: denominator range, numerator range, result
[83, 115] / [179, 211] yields 1.05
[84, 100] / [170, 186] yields 1.08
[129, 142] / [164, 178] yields 0.83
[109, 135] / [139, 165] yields 0.91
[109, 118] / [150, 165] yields 0.68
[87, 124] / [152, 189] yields 0.89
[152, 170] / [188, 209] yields 1.42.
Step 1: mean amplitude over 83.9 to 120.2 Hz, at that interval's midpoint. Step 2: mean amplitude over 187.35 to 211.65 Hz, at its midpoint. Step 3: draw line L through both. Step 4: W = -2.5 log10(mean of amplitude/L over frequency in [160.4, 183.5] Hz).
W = 0.141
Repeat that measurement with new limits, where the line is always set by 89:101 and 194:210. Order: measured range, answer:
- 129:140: -0.15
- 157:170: 0.45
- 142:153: -0.19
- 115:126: -0.03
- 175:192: 0.02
